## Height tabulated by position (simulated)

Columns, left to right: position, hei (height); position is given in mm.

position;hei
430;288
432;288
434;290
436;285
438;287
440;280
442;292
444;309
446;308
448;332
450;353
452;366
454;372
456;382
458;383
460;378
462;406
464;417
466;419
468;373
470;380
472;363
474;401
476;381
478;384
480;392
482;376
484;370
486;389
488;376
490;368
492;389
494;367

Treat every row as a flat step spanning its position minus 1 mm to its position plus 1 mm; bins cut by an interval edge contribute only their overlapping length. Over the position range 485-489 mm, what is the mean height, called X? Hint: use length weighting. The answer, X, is 382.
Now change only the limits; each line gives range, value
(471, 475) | 382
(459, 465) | 400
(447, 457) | 361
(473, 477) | 391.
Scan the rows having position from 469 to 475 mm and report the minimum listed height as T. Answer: 363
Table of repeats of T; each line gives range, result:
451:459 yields 366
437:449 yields 280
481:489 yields 370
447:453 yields 332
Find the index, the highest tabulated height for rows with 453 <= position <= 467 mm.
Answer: 419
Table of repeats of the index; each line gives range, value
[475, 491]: 392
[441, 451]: 353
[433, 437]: 290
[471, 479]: 401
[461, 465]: 417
